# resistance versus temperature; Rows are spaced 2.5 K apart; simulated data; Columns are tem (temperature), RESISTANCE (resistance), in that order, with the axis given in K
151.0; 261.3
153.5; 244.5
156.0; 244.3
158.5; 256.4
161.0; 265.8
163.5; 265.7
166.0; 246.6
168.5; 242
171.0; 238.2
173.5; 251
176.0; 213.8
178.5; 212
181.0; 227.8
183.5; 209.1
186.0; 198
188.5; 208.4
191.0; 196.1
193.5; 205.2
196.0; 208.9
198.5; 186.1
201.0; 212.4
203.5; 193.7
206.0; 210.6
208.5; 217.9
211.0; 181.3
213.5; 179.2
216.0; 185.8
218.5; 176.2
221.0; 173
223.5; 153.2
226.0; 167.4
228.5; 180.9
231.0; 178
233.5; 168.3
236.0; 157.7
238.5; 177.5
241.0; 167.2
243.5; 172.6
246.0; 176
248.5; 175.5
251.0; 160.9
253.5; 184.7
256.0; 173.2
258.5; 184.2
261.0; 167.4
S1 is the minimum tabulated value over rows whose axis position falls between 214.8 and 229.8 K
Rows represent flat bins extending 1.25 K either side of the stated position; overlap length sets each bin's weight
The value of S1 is 153.2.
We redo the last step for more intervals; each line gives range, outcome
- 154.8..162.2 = 244.3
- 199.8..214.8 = 179.2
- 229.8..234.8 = 168.3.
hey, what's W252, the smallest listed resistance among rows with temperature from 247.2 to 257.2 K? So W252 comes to 160.9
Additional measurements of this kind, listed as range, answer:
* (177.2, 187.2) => 198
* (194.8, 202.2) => 186.1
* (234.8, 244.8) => 157.7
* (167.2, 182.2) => 212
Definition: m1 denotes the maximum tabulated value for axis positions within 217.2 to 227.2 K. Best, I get 176.2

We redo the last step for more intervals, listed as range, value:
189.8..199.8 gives 208.9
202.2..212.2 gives 217.9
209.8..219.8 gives 185.8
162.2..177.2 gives 265.7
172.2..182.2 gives 251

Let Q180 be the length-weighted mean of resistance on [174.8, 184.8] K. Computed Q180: 216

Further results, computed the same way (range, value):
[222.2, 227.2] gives 160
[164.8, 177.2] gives 238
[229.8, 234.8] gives 173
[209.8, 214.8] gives 180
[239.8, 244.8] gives 170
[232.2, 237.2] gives 163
